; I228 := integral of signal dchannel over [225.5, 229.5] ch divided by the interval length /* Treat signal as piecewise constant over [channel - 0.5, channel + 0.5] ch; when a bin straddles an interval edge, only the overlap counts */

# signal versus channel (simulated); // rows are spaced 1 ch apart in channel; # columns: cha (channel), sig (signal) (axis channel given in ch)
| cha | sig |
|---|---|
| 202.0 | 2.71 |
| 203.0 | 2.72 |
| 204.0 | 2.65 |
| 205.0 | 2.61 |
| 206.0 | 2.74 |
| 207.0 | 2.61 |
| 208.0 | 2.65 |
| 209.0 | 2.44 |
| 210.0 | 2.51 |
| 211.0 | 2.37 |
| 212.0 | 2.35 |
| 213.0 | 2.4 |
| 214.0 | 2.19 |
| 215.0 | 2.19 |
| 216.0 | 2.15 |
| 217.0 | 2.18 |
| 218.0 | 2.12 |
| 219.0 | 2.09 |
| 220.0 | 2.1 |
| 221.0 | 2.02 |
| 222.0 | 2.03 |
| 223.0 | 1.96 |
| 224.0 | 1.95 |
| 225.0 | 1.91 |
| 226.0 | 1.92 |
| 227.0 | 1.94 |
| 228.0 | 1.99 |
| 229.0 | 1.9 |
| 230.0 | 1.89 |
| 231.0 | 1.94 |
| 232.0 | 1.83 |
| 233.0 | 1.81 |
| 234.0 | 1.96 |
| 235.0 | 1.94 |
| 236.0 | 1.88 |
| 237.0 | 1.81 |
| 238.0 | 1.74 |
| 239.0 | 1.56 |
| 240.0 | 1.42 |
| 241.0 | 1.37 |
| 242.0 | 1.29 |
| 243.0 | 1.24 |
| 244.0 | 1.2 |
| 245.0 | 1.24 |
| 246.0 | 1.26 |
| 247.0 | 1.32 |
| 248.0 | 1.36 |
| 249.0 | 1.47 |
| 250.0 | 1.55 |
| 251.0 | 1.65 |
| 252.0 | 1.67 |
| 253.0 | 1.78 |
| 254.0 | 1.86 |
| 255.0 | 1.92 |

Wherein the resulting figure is 1.94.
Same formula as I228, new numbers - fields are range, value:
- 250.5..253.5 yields 1.7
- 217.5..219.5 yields 2.1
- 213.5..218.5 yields 2.17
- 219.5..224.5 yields 2.01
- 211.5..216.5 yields 2.26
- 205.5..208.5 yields 2.67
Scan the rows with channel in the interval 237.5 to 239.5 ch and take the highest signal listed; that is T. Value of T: 1.74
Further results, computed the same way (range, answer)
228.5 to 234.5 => 1.96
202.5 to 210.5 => 2.74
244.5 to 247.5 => 1.32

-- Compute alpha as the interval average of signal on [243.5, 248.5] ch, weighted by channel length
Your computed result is 1.28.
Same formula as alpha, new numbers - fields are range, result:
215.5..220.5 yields 2.13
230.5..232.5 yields 1.89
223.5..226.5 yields 1.93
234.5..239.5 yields 1.79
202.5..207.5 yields 2.67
